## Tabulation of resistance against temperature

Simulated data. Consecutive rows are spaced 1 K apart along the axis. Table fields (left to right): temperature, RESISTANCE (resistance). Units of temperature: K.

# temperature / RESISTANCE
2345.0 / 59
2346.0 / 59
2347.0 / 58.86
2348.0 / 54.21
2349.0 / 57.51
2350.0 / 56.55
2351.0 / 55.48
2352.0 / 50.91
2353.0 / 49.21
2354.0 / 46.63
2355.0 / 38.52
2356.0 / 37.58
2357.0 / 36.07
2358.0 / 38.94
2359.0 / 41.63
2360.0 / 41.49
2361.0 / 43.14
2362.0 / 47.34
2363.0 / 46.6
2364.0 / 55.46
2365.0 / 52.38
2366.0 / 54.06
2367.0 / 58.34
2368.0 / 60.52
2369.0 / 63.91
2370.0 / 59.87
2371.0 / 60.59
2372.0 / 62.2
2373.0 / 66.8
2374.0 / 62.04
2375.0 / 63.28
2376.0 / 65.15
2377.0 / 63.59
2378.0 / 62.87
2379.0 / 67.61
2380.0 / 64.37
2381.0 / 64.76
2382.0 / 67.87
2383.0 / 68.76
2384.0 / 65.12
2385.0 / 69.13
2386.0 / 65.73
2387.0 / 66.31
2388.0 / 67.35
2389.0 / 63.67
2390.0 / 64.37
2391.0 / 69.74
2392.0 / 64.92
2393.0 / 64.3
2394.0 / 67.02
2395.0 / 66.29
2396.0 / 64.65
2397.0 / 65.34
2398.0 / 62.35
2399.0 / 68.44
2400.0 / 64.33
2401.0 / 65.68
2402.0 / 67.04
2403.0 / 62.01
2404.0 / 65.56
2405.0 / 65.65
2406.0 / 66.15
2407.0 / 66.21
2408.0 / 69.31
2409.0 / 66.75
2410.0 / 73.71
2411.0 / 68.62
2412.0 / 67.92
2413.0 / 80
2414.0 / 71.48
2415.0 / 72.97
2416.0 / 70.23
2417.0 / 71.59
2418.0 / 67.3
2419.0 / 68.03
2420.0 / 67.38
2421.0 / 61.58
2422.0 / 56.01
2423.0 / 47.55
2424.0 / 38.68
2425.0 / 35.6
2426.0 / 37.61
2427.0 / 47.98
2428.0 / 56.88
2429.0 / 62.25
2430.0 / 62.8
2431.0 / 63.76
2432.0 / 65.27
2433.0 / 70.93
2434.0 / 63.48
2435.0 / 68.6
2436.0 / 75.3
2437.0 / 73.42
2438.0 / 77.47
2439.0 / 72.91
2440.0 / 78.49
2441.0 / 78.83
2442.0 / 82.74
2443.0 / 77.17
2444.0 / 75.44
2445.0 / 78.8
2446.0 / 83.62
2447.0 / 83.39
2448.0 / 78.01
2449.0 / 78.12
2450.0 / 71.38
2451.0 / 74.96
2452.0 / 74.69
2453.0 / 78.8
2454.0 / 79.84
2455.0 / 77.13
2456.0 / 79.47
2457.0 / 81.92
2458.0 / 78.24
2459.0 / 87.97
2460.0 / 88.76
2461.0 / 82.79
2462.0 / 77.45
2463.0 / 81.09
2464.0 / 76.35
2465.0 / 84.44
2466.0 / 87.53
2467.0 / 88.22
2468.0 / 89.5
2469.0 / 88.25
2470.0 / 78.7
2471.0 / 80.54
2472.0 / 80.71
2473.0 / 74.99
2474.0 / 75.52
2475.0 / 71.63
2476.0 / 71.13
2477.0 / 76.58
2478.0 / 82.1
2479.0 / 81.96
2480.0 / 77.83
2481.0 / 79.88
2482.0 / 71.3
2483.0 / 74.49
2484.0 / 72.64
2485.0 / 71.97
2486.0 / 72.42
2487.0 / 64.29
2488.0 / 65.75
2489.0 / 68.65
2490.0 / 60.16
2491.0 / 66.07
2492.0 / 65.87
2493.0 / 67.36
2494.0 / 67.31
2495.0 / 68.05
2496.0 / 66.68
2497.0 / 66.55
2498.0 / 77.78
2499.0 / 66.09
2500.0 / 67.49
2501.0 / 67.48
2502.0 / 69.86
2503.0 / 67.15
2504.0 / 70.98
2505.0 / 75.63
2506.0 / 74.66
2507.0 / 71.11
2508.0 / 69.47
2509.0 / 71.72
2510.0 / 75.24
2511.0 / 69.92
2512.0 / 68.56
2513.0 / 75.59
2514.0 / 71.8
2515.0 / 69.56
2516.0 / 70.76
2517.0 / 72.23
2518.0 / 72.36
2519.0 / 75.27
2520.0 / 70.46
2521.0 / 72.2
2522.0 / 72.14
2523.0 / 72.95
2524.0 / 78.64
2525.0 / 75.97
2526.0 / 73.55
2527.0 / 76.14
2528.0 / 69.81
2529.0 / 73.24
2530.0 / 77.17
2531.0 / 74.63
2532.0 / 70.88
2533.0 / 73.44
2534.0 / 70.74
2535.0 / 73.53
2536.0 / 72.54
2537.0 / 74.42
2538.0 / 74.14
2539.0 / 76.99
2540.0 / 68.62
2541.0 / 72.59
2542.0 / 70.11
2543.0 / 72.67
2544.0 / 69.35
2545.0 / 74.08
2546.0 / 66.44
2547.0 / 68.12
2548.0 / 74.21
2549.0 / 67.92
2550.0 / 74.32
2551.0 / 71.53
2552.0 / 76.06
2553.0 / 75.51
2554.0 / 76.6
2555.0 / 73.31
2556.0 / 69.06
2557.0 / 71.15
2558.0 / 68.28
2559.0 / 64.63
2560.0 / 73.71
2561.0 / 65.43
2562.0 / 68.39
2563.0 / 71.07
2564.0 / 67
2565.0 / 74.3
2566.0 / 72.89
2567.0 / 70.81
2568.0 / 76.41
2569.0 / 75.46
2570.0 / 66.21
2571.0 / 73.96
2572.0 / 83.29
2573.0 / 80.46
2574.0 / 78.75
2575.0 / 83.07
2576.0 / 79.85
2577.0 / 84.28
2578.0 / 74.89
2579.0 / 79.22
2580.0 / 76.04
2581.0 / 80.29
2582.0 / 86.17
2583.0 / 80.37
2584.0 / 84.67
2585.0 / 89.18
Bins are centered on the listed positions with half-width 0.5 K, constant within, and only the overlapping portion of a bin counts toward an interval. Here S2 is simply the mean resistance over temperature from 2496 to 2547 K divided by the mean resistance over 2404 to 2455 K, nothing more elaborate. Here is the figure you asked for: 1.05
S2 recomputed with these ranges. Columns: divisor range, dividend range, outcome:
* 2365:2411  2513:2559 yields 1.12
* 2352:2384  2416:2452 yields 1.22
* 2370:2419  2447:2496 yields 1.15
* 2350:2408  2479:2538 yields 1.20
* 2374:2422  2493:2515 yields 1.05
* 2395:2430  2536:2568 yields 1.13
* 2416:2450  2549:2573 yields 1.08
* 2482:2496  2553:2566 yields 1.04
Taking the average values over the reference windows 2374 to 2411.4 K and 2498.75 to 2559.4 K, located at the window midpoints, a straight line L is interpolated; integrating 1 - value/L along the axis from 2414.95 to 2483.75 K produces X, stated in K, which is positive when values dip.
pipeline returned -4.7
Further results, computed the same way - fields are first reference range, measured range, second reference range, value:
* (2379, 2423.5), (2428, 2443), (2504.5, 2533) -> -0.6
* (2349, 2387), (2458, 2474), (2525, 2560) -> -4.3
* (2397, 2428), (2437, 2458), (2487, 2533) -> -3.9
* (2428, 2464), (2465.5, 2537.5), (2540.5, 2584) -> 1.8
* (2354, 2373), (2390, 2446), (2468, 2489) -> -3.7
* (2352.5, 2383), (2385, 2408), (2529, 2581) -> -3.2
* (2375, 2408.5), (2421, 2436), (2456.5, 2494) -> 3.0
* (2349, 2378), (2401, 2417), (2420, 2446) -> -2.1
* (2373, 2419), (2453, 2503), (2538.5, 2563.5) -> -4.6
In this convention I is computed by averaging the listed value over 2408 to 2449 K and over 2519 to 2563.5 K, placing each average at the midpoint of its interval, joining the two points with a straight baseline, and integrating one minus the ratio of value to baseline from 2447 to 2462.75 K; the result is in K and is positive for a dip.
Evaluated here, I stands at -2.5 K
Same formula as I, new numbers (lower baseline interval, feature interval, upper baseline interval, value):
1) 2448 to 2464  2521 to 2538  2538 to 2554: -0.1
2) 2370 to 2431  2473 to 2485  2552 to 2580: -1.2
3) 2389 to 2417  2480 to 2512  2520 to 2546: 0.7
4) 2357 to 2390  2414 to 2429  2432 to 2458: 2.7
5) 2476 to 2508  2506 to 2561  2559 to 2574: -0.3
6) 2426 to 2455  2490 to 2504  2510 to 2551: 0.9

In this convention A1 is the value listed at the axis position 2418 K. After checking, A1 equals 67.3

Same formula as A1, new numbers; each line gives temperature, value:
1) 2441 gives 78.83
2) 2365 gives 52.38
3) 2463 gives 81.09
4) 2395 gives 66.29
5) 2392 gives 64.92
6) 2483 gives 74.49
